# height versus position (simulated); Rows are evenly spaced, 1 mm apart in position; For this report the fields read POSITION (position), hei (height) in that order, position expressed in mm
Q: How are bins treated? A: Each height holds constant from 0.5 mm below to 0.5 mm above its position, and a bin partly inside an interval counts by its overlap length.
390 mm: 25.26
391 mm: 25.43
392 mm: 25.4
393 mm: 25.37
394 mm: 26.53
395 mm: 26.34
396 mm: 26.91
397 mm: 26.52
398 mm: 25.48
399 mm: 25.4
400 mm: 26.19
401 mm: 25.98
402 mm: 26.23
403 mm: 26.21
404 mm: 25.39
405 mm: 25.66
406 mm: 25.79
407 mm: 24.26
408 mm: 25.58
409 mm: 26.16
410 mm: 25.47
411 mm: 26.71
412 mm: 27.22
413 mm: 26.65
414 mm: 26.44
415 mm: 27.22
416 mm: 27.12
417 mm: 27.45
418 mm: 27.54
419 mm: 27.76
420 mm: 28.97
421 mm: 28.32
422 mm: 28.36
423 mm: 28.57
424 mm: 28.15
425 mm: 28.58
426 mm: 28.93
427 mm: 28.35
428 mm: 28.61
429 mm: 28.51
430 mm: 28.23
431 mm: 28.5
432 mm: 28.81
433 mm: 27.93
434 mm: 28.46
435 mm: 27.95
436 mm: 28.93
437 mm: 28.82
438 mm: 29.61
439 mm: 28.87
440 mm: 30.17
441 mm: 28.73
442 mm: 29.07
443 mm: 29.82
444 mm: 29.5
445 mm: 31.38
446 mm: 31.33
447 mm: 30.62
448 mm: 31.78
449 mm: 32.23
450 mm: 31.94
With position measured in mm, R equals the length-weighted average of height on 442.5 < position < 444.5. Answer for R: 29.7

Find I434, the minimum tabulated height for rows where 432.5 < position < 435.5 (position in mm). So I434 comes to 27.93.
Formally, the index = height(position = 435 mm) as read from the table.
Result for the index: 27.95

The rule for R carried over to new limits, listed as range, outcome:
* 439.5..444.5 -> 29.5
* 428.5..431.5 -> 28.4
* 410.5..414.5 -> 26.8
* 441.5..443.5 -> 29.4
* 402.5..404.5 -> 25.8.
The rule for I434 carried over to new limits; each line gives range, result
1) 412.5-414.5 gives 26.44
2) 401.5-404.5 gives 25.39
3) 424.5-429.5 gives 28.35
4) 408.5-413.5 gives 25.47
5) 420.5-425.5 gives 28.15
